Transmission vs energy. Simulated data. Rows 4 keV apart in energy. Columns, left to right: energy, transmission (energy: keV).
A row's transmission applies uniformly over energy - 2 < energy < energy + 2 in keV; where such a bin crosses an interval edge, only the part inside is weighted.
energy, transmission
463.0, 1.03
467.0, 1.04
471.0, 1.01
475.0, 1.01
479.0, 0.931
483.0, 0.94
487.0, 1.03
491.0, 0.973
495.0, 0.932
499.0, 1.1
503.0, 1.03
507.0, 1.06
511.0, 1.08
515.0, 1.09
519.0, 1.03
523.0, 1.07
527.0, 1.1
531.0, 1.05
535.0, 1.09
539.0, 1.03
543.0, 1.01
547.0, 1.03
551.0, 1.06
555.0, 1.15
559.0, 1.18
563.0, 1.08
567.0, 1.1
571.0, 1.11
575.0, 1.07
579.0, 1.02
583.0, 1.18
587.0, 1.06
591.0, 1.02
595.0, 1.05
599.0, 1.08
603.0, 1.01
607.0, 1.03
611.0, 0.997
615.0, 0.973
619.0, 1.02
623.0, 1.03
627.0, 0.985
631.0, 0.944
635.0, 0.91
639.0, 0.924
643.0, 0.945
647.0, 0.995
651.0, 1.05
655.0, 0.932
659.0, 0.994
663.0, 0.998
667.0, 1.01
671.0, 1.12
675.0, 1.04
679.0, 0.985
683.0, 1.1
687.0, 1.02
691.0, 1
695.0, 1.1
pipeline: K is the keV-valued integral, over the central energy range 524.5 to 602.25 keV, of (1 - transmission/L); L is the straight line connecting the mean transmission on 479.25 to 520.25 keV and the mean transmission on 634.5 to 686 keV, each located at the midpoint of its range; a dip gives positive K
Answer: -4.7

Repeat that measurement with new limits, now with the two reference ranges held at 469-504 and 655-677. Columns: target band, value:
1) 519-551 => -1.6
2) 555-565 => -1.3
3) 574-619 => -1.4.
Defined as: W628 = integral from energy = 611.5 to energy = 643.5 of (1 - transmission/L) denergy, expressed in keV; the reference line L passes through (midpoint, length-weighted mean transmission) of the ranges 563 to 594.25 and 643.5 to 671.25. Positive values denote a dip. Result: 1.97 keV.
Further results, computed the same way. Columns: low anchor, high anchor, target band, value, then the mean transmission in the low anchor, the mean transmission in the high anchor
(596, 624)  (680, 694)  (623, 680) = 2.3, 1.02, 1.04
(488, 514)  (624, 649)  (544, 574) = -3.0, 1.03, 0.954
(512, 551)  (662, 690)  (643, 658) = 0.8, 1.06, 1.04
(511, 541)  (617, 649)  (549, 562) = -1.1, 1.07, 0.969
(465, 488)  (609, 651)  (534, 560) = -2.4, 0.992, 0.976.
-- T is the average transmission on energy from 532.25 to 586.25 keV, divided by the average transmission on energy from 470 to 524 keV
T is 1.06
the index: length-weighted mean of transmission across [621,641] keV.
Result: 0.959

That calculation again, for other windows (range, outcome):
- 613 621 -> 0.996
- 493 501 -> 1.02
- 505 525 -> 1.07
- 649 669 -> 0.997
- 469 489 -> 0.984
